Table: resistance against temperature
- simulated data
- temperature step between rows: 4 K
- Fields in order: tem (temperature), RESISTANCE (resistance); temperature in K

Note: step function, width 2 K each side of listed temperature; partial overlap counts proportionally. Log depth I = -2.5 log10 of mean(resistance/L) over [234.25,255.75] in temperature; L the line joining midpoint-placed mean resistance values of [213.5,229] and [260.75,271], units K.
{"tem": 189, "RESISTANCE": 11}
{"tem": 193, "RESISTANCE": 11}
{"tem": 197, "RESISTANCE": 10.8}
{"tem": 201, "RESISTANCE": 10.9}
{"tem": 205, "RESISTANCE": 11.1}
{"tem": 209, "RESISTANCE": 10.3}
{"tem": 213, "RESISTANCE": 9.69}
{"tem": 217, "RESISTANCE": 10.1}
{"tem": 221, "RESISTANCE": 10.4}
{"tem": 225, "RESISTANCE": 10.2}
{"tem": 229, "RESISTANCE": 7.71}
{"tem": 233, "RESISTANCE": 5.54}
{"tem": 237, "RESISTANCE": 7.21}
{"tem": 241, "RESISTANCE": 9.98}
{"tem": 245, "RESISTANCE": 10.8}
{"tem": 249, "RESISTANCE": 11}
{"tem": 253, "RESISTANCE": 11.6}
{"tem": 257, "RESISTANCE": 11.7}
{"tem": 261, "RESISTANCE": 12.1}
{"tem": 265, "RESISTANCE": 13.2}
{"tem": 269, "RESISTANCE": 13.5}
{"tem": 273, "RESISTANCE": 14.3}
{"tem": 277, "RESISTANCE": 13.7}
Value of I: 0.16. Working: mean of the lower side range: 9.86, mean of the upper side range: 13.1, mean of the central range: 10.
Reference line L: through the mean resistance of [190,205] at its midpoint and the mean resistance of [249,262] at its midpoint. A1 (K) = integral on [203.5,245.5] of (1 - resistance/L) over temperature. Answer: 7.3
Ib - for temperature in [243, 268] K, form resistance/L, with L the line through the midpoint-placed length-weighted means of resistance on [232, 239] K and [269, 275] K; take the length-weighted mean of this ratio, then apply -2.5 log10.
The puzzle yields -0.12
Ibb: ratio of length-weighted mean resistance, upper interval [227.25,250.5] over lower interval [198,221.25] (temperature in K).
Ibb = 0.83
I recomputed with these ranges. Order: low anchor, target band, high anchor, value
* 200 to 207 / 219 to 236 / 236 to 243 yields 0.144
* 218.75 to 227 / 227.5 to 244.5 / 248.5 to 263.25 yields 0.349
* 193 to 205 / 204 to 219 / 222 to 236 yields -0.060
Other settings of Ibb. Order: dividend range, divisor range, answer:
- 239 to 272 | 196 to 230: 1.16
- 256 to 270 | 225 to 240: 1.69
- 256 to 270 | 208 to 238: 1.42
